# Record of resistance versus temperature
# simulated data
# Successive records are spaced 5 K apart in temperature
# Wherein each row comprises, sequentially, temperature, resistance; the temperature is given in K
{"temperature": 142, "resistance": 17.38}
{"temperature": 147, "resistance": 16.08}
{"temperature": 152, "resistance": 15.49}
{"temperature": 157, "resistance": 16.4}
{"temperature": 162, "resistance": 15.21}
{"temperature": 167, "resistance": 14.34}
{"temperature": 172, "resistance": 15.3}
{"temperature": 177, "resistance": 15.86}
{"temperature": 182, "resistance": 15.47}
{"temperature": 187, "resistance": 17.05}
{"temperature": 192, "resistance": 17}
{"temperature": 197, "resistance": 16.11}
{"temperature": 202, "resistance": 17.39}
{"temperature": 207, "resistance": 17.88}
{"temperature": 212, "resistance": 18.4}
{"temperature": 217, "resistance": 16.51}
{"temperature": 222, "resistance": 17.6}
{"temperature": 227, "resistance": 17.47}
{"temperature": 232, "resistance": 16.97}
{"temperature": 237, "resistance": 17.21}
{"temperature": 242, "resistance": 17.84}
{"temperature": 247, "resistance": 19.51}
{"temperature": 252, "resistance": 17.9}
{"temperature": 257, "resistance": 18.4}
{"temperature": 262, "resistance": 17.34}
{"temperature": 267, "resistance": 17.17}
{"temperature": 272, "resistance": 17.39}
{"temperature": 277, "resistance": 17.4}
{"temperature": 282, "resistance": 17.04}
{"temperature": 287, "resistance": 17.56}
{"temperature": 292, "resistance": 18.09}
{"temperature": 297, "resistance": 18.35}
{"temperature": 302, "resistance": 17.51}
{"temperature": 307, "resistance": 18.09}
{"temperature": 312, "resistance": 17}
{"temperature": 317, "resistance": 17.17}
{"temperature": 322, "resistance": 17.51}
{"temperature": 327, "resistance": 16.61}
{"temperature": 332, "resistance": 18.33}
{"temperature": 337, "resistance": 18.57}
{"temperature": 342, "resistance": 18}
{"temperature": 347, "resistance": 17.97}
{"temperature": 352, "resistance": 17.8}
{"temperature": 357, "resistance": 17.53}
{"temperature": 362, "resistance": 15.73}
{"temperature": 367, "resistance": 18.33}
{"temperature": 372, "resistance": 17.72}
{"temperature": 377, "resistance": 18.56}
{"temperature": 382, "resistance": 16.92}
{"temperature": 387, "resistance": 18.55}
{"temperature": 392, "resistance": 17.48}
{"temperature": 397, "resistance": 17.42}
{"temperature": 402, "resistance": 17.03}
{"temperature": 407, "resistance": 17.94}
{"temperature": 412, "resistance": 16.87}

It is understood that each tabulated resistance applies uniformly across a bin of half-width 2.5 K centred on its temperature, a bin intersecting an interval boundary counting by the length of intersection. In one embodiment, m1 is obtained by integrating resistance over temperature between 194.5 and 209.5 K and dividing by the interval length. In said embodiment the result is 17.1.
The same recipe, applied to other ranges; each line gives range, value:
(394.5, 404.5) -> 17.2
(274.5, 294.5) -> 17.5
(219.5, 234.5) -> 17.3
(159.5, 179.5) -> 15.2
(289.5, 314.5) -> 17.8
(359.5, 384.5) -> 17.5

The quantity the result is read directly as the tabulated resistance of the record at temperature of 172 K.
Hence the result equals 15.3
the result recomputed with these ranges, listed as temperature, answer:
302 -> 17.51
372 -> 17.72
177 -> 15.86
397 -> 17.42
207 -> 17.88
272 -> 17.39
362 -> 15.73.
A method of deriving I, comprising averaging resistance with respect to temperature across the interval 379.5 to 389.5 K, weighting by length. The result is 17.7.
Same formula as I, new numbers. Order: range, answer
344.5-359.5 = 17.8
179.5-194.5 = 16.5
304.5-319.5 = 17.4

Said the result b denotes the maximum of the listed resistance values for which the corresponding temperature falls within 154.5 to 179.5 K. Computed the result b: 16.4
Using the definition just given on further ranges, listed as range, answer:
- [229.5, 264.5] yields 19.51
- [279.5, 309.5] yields 18.35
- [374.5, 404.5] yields 18.56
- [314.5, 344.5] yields 18.57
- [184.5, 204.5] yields 17.39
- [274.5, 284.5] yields 17.4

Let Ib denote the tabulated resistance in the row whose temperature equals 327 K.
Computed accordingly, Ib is 16.61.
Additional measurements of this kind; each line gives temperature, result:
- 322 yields 17.51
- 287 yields 17.56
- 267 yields 17.17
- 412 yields 16.87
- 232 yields 16.97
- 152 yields 15.49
